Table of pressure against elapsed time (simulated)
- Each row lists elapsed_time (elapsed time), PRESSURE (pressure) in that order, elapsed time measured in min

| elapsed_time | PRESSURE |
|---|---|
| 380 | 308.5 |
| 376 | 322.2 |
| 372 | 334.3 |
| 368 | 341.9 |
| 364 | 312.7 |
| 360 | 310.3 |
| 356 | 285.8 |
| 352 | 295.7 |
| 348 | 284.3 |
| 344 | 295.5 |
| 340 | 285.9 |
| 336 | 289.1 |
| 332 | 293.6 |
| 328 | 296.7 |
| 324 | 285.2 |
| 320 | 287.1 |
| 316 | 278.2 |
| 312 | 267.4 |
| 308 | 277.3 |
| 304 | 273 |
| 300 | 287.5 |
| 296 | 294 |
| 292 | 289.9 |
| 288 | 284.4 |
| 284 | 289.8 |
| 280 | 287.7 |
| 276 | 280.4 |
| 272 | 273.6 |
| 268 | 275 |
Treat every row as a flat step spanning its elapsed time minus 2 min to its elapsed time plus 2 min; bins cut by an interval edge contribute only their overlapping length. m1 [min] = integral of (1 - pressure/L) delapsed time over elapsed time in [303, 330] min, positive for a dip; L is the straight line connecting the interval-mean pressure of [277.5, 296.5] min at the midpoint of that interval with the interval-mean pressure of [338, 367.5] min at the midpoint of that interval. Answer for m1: 1.09 min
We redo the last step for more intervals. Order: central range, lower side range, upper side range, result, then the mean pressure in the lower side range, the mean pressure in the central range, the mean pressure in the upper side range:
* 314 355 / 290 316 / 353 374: 1.40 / 281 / 289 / 316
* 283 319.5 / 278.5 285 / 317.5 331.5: 0.85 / 289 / 282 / 290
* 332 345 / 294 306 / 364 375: 0.86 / 285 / 290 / 332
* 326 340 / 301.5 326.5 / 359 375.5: 0.15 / 279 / 292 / 325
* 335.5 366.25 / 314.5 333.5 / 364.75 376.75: 1.74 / 288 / 296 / 332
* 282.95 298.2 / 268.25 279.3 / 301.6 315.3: -0.76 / 278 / 289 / 274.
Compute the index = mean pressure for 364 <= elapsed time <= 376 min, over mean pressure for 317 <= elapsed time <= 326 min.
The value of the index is 1.16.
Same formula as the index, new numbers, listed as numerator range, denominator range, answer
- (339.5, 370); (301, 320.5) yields 1.09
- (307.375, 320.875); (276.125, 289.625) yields 0.97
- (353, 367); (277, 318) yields 1.08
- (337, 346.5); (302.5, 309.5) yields 1.05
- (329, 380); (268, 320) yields 1.08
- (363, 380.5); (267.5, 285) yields 1.16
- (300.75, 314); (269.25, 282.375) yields 0.98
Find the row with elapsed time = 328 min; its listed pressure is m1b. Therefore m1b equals 296.7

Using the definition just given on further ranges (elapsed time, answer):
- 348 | 284.3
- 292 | 289.9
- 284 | 289.8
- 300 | 287.5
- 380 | 308.5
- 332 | 293.6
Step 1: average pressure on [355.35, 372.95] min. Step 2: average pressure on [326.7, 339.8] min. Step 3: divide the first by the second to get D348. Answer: 1.09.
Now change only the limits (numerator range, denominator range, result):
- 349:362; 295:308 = 1.05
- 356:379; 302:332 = 1.14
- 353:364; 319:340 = 1.04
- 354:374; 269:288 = 1.12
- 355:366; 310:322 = 1.10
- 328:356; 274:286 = 1.02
